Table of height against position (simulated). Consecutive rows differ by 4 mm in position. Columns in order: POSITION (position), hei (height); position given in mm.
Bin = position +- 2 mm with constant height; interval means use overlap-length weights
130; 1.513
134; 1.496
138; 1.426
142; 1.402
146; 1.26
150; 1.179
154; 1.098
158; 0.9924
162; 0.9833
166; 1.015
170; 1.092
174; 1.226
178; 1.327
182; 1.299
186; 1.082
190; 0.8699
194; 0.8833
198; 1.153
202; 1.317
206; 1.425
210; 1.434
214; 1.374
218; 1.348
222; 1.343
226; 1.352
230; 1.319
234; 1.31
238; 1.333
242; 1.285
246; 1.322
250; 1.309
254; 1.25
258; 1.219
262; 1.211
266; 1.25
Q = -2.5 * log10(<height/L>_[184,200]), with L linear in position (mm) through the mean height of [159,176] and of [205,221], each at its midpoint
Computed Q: 0.24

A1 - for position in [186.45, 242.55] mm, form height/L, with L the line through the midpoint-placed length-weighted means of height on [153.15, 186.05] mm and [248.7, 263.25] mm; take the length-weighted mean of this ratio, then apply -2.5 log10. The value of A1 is -0.063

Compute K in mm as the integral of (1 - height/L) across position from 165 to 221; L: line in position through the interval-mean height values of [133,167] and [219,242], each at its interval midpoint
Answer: 2.7 mm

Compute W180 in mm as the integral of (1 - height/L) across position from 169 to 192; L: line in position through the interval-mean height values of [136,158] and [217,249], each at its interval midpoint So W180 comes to 2.3 mm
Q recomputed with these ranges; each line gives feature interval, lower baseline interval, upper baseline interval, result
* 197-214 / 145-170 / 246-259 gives -0.15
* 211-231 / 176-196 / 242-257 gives -0.13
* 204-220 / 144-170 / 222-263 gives -0.14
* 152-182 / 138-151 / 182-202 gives 0.06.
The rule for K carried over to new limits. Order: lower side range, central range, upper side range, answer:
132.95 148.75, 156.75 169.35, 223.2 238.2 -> 3.3 mm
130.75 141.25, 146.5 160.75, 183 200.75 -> 2.4 mm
